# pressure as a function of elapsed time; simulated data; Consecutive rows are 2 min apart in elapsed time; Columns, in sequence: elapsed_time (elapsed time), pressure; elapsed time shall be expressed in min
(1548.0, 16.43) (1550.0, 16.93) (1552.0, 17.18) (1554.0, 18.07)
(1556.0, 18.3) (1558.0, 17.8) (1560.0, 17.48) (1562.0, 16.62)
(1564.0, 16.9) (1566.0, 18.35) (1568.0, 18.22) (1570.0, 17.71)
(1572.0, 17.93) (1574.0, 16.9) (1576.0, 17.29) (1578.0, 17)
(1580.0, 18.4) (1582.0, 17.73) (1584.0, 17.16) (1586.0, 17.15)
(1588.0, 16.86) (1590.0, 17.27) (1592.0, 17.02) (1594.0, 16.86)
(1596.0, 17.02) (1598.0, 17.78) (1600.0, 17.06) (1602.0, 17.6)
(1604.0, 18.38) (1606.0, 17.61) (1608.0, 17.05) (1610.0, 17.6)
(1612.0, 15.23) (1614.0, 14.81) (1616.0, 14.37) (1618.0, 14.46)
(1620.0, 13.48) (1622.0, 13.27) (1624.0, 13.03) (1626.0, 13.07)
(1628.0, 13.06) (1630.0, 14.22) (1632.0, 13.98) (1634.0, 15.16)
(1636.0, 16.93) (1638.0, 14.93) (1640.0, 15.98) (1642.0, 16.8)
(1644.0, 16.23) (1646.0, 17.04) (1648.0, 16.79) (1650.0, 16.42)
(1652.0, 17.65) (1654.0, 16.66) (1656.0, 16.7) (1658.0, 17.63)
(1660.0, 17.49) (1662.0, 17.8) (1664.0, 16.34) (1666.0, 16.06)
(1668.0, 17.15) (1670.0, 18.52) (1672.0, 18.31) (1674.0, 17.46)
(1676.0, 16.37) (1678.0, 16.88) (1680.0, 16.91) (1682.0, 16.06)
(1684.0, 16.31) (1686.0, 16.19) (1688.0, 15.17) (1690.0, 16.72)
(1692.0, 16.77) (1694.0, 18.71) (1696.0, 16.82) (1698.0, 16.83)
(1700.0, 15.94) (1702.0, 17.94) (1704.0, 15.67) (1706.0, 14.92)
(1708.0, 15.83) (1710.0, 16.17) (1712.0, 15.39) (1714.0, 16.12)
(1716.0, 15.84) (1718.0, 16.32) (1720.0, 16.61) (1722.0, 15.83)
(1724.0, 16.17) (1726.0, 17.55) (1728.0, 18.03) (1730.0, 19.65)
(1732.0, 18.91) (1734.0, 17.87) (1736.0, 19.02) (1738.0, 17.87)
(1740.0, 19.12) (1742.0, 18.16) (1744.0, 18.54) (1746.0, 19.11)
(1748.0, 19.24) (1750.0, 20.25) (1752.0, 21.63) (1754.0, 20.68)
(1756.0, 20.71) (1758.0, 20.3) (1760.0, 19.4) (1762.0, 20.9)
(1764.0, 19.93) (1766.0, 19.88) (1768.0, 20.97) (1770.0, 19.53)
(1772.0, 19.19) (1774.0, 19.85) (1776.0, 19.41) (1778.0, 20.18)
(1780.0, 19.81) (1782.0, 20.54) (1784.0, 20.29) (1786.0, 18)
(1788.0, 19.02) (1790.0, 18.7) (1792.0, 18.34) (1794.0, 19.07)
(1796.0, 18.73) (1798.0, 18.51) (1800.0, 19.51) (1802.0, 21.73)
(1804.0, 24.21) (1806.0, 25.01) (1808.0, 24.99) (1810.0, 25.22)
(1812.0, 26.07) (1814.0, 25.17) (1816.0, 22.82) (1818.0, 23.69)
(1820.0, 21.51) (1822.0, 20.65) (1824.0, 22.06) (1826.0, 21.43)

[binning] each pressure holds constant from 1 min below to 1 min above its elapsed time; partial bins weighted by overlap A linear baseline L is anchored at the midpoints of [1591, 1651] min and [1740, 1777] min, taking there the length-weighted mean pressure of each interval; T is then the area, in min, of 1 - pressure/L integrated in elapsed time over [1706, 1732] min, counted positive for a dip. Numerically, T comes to 2.8 min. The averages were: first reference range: 15.8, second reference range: 19.9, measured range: 16.6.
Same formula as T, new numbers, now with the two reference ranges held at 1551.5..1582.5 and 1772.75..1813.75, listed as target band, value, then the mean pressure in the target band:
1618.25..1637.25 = 4.6 min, 14.1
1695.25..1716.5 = 3.8 min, 16.1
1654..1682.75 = 3.0 min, 17.1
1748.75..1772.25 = 0.2 min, 20.3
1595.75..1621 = 2.6 min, 16.3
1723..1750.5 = 2.2 min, 18.5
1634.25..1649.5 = 1.9 min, 16.3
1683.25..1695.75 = 1.8 min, 16.7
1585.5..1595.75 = 0.5 min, 17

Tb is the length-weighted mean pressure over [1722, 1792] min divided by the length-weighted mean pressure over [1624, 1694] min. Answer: 1.2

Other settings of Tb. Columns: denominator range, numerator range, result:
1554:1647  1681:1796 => 1.11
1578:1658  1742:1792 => 1.22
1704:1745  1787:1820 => 1.28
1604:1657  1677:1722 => 1.05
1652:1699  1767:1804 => 1.16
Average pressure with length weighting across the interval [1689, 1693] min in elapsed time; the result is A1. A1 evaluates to 16.7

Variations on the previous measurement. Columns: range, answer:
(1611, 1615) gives 15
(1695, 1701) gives 16.5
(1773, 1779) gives 19.8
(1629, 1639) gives 15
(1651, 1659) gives 17.2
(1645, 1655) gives 16.9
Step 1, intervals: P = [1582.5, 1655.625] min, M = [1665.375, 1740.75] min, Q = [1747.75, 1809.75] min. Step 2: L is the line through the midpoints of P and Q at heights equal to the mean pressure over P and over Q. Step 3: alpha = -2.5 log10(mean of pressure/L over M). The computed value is 0.08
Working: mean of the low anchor 16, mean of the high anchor 20.3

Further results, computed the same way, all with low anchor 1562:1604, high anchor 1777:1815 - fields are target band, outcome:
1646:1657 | 0.11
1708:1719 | 0.23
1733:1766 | 0.05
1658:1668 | 0.11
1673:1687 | 0.15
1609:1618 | 0.17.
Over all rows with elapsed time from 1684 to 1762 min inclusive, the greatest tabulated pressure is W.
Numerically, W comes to 21.63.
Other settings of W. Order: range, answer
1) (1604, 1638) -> 18.38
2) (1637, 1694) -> 18.71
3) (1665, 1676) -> 18.52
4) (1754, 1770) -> 20.97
